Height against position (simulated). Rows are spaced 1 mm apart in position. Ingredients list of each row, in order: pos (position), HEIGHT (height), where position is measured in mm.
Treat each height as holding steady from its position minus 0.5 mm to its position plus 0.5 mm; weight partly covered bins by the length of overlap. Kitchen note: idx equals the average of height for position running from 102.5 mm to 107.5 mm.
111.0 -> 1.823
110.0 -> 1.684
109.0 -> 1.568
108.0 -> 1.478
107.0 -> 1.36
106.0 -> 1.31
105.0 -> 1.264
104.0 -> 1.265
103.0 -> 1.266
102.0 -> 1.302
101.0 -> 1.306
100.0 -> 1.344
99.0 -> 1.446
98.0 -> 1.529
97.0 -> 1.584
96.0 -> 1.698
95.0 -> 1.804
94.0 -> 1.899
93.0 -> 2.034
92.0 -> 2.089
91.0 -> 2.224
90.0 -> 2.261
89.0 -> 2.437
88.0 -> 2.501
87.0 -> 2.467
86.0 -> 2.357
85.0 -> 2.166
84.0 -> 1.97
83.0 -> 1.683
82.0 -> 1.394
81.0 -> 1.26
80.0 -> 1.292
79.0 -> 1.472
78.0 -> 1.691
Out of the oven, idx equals 1.29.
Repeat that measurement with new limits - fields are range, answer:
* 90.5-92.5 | 2.16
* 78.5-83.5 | 1.42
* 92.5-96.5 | 1.86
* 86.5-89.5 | 2.47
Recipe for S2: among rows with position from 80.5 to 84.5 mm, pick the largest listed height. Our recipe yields 1.97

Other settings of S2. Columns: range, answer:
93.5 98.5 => 1.899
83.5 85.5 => 2.166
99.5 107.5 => 1.36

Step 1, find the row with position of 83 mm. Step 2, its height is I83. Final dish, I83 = 1.683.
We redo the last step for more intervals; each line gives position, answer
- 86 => 2.357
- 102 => 1.302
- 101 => 1.306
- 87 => 2.467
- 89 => 2.437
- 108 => 1.478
